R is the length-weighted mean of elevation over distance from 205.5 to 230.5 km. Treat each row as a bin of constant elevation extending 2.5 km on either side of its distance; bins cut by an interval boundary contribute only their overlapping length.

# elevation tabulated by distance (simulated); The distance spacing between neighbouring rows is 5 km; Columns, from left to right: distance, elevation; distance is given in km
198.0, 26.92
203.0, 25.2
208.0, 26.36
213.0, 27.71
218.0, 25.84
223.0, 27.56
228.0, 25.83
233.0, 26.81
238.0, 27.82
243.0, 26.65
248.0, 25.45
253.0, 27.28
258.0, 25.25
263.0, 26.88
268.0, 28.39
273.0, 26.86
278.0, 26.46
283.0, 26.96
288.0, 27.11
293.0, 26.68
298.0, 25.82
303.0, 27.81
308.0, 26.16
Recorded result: 26.7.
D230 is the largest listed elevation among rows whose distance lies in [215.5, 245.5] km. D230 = 27.82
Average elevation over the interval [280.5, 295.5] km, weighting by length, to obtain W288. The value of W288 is 26.9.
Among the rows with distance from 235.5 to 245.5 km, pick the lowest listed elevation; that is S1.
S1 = 26.65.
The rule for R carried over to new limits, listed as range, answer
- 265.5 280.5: 27.2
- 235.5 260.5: 26.5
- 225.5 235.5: 26.3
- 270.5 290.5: 26.8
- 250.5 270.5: 26.9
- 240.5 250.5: 26.1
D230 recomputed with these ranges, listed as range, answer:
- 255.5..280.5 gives 28.39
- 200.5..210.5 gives 26.36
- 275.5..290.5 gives 27.11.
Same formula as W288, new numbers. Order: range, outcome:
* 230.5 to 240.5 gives 27.3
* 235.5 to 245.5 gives 27.2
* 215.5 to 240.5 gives 26.8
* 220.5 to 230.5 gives 26.7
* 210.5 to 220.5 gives 26.8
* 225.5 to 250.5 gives 26.5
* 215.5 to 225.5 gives 26.7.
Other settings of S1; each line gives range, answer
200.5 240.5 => 25.2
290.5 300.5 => 25.82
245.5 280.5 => 25.25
